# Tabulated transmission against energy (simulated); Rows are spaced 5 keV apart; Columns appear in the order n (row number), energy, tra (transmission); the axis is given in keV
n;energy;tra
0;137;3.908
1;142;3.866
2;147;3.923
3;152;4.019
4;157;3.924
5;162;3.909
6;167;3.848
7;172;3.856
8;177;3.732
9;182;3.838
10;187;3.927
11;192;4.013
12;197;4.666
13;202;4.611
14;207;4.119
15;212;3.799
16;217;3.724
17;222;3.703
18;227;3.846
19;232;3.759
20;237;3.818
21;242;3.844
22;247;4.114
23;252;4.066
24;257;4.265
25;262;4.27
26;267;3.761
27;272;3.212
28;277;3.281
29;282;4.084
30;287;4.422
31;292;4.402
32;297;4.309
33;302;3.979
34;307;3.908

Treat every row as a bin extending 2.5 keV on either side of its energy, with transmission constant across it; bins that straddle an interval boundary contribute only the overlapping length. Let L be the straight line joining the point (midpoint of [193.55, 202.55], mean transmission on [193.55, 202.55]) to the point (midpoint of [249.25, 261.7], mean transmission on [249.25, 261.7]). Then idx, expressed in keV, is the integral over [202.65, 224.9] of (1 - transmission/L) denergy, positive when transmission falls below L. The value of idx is 2.8 keV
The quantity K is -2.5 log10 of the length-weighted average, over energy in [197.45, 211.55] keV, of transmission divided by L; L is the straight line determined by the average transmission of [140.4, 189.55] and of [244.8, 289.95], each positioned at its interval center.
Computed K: -0.11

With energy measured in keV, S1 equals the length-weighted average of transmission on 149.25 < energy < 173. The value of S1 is 3.91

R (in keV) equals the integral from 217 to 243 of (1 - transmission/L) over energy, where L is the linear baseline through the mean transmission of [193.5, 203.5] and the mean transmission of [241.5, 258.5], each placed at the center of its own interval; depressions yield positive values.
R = 3.0 keV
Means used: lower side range 4.58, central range 3.78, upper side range 4.09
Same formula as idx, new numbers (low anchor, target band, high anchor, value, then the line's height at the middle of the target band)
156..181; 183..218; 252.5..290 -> -2.3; 3.87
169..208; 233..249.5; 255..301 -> 0.5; 4.04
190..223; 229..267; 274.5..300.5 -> 0.9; 4.1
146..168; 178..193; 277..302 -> 0.3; 3.98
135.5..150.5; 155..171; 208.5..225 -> -0.1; 3.87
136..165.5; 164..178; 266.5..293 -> 0.3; 3.91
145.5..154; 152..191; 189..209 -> 2.4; 4.14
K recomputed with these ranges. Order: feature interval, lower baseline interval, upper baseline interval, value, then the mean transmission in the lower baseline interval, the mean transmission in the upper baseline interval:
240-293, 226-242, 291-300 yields 0.03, 3.81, 4.33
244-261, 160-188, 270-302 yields -0.06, 3.85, 3.97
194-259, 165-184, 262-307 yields -0.04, 3.82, 3.95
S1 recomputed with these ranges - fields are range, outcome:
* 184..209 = 4.26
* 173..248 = 3.96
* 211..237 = 3.77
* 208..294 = 3.9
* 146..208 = 4.03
